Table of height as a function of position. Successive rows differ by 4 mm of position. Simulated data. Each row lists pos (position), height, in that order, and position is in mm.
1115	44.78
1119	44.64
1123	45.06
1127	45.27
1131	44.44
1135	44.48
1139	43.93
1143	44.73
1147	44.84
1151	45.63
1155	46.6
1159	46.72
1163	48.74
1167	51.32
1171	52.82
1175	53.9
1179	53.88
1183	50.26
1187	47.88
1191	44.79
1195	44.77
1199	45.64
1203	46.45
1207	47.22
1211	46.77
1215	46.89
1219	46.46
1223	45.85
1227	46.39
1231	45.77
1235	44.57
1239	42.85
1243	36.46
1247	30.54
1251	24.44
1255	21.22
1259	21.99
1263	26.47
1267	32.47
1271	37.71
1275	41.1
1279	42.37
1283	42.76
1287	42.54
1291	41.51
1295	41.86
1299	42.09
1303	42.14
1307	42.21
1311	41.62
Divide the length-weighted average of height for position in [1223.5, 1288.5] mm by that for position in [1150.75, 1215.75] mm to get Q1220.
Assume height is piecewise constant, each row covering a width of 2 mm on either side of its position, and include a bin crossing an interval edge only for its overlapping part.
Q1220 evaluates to 0.75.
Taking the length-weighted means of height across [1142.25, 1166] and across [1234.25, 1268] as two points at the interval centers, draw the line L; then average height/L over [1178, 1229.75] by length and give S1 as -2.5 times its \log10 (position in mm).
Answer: -0.22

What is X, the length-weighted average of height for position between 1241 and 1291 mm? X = 33.7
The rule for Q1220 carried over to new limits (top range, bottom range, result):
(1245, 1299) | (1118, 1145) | 0.78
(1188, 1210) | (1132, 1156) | 1.02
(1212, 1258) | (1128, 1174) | 0.83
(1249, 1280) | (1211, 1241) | 0.67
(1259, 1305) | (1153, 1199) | 0.79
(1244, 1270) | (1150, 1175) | 0.55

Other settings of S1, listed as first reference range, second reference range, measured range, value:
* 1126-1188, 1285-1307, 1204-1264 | 0.16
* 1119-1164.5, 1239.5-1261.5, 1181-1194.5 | -0.24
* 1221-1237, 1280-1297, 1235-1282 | 0.30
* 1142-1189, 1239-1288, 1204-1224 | -0.13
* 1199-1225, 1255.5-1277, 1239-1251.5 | 0.13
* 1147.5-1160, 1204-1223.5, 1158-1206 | -0.06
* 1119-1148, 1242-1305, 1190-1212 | -0.14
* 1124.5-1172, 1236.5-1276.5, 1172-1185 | -0.24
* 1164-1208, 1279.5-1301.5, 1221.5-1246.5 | 0.08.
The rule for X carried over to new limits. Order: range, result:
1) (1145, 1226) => 47.9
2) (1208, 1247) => 44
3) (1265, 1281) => 38.4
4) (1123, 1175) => 46.8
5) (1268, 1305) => 41.3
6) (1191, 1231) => 46.2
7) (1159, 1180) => 51.5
